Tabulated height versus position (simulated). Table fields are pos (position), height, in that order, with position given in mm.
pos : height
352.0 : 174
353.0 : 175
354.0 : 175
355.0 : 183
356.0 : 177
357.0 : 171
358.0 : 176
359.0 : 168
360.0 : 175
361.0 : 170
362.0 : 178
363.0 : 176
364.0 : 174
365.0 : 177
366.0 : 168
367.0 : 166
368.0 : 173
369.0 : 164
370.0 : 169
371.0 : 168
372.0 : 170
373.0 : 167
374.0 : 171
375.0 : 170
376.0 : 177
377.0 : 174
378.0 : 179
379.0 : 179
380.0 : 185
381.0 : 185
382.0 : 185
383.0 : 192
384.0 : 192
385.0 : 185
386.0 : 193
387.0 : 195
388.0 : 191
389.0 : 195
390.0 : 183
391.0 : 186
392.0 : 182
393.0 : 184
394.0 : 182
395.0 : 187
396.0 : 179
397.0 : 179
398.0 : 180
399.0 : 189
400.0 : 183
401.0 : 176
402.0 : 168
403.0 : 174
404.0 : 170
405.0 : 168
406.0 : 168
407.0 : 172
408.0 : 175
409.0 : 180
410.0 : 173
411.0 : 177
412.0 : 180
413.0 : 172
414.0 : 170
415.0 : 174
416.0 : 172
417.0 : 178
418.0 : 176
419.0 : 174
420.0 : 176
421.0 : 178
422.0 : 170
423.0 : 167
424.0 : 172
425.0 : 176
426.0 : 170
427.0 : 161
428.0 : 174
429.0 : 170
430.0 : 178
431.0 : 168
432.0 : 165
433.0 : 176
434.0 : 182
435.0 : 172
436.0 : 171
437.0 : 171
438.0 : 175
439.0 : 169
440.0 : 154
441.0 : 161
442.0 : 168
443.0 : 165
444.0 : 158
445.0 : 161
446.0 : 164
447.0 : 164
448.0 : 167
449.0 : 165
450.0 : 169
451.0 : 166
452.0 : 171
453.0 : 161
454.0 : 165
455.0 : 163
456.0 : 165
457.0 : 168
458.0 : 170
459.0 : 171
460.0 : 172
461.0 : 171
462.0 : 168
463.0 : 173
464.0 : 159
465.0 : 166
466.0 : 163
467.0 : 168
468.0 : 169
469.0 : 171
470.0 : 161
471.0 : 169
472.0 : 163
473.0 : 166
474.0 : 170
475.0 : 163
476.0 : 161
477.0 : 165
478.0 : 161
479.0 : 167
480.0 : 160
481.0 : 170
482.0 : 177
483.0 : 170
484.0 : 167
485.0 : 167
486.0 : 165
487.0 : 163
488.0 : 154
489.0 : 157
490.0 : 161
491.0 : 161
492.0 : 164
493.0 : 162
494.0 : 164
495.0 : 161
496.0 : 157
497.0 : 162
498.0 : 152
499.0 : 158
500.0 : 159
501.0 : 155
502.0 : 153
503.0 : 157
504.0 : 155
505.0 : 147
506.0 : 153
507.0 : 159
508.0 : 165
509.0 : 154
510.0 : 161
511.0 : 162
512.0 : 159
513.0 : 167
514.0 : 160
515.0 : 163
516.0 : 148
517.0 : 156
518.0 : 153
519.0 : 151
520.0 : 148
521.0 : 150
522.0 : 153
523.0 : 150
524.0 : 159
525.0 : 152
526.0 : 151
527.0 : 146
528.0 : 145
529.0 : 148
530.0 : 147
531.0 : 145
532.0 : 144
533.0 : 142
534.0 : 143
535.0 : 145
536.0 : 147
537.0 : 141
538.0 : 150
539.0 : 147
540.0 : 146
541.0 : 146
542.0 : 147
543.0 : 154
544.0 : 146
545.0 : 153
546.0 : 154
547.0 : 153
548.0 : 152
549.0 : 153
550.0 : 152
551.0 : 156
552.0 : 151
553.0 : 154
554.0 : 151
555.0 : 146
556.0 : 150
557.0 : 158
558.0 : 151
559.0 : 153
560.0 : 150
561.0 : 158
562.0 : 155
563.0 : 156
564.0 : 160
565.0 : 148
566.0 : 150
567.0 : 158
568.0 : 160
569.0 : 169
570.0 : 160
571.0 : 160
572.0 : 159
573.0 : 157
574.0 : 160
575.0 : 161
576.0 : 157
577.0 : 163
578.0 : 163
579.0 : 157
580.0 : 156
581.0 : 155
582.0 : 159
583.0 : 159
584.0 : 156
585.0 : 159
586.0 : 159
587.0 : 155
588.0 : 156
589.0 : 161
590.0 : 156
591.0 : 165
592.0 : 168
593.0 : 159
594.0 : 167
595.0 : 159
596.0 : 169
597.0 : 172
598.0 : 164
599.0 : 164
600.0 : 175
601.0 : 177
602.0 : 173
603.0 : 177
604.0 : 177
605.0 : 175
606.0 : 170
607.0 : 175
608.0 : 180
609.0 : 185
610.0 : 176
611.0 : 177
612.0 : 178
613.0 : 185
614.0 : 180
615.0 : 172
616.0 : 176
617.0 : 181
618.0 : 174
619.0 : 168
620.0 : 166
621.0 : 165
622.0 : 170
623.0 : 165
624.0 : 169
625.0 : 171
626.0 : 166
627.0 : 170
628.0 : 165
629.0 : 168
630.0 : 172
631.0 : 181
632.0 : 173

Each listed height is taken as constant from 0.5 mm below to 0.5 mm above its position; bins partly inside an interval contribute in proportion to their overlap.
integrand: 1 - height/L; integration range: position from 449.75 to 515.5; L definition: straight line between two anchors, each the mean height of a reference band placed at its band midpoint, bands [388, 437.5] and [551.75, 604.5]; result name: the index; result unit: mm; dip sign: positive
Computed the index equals 2.3 mm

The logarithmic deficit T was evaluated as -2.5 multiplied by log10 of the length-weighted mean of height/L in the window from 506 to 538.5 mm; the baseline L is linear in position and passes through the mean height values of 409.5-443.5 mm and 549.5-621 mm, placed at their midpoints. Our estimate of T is 0.10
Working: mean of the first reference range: 172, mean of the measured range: 152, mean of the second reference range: 163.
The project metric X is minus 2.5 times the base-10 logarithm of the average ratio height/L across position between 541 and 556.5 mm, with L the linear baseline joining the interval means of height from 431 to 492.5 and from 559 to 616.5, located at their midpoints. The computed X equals 0.095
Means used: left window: 166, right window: 165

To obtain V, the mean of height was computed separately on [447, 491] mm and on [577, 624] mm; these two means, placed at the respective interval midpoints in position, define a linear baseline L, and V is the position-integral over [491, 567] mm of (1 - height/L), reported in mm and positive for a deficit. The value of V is 6.3 mm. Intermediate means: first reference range 166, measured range 153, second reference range 168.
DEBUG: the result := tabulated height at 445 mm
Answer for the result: 161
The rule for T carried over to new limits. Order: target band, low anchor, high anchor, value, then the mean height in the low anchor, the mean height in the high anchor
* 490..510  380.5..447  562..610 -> 0.08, 176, 163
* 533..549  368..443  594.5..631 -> 0.17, 176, 173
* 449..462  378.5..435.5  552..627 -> 0.04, 178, 164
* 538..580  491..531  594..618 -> 0.07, 155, 174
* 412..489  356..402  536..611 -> 0.02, 179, 159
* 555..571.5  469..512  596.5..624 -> 0.09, 161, 174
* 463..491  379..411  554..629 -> 0.06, 182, 164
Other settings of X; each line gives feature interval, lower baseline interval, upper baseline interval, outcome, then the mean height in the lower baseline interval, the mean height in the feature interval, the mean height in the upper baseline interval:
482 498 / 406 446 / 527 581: 0.00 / 171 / 162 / 153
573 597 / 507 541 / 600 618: 0.06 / 151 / 160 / 177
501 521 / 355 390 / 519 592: 0.02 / 178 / 156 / 153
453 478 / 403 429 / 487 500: -0.01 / 173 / 166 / 160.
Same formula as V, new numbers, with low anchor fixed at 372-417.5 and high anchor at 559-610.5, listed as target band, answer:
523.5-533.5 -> 1.19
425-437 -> 0.31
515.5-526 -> 1.03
